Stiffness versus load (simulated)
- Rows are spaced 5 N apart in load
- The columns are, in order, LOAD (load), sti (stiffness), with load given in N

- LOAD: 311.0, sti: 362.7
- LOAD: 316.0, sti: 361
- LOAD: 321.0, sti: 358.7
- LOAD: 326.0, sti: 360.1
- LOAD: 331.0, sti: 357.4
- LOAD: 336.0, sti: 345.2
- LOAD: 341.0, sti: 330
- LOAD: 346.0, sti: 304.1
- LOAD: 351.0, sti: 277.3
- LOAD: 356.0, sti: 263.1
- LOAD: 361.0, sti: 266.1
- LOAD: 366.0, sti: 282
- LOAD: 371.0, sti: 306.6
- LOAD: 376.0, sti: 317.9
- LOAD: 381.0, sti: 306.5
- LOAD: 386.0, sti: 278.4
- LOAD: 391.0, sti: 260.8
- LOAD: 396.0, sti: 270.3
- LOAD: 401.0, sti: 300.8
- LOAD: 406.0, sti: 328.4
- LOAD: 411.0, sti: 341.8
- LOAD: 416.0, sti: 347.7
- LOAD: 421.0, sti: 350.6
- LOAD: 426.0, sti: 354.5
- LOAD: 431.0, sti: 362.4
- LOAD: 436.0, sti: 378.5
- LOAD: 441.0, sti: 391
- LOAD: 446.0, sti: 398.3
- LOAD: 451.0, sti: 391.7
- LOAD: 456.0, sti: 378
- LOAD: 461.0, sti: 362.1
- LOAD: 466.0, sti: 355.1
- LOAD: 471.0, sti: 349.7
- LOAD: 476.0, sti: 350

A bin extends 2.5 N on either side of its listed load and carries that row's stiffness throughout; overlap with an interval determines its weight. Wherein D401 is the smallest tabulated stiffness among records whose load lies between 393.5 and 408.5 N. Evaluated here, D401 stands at 270.3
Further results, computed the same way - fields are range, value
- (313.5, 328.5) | 358.7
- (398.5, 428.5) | 300.8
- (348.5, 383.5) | 263.1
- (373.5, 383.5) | 306.5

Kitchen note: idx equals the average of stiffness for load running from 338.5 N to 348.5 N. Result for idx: 317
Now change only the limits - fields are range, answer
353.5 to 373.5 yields 279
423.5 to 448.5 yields 377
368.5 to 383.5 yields 310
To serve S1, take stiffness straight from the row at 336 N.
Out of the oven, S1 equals 345.2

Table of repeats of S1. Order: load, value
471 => 349.7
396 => 270.3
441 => 391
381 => 306.5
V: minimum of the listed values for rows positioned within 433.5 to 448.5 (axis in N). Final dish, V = 378.5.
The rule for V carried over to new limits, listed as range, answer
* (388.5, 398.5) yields 260.8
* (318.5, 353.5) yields 277.3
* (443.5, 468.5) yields 355.1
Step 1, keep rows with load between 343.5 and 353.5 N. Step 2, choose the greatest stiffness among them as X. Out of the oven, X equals 304.1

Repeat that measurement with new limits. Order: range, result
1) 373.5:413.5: 341.8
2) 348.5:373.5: 306.6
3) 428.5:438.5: 378.5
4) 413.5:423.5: 350.6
